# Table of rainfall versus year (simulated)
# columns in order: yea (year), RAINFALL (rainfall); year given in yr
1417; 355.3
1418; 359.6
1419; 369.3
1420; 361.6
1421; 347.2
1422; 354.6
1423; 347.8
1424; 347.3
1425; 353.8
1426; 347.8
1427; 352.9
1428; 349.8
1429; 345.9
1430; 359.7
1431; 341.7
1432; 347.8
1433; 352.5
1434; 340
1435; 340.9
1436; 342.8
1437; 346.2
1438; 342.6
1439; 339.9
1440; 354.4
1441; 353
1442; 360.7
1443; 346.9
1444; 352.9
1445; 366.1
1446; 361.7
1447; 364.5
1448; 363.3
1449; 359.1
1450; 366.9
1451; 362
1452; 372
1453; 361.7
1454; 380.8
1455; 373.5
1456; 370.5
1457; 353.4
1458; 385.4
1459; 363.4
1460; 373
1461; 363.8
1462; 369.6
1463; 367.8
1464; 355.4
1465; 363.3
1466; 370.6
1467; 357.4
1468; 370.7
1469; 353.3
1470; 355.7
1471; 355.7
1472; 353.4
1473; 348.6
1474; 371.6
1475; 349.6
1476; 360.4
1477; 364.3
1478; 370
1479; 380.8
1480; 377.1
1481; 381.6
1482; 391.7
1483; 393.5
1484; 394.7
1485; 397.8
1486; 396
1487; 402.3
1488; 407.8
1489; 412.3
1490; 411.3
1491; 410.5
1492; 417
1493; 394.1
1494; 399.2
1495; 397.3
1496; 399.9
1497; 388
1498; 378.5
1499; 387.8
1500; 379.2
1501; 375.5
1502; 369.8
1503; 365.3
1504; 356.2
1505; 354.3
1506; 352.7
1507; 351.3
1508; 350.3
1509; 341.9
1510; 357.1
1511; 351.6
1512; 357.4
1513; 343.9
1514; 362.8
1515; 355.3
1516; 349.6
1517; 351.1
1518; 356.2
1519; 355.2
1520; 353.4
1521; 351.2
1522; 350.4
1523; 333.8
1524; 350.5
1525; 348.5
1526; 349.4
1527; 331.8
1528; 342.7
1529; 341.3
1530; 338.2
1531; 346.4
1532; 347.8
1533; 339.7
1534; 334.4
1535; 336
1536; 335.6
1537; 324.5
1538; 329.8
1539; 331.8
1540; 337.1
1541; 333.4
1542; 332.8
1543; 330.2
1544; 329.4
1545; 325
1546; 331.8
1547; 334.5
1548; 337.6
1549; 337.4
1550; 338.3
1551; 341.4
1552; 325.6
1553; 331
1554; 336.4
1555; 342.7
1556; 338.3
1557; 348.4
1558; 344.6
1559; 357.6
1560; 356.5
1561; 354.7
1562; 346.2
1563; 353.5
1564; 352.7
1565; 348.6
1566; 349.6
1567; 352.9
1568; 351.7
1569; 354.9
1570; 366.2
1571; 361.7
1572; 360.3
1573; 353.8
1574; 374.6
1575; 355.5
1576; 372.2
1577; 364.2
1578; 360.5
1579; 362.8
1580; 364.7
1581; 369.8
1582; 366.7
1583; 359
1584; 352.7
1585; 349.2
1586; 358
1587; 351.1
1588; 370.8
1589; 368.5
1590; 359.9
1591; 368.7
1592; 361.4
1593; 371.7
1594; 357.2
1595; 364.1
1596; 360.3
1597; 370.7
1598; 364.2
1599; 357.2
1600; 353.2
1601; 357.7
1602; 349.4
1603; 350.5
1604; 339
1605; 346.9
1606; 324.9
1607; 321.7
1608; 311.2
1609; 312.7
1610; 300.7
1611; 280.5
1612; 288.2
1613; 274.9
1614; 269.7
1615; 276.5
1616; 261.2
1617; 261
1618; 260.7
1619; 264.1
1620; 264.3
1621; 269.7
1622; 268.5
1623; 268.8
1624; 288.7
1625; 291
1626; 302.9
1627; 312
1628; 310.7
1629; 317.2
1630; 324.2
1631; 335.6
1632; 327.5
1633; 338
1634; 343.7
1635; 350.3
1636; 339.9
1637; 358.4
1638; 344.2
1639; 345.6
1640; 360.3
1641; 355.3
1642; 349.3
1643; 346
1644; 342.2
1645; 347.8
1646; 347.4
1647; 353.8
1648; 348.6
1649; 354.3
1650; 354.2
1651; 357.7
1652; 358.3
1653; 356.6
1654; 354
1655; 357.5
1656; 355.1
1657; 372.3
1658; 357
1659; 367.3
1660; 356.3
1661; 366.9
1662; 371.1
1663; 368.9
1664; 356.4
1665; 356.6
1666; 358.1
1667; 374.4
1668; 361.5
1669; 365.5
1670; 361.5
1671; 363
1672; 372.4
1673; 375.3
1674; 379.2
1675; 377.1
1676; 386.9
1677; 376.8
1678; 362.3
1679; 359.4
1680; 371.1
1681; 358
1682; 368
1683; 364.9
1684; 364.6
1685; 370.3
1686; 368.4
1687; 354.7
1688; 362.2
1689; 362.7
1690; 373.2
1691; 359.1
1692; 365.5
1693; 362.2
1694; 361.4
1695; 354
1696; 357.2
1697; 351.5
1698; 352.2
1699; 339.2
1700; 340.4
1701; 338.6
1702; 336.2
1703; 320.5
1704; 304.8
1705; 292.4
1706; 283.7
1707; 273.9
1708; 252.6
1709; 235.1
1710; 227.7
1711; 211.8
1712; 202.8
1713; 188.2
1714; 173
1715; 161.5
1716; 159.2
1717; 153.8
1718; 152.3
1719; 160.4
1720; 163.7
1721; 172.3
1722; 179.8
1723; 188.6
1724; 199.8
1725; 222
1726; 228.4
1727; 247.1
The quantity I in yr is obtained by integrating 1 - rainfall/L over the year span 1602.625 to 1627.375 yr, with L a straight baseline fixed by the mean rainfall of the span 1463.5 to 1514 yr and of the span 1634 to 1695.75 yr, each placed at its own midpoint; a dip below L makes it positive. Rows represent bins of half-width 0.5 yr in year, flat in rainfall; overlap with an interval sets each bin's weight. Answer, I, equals 4.9 yr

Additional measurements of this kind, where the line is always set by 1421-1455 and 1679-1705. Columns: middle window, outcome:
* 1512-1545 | 1.08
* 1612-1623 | 2.66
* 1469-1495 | -2.17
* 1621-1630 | 1.49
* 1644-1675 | -0.66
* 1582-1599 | -0.39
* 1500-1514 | -0.12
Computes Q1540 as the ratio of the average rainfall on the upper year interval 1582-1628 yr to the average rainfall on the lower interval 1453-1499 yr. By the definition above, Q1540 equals 0.85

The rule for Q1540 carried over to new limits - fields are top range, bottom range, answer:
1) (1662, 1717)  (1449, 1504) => 0.87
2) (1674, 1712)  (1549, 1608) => 0.95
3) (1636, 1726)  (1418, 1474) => 0.90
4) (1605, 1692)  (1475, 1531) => 0.92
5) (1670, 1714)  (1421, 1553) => 0.93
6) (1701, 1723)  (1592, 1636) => 0.70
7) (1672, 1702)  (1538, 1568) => 1.06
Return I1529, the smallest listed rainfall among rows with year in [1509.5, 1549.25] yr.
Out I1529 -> 324.5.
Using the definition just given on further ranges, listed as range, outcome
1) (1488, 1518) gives 341.9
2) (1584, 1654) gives 260.7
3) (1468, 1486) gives 348.6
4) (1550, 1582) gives 325.6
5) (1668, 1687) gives 354.7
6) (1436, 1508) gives 339.9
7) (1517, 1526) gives 333.8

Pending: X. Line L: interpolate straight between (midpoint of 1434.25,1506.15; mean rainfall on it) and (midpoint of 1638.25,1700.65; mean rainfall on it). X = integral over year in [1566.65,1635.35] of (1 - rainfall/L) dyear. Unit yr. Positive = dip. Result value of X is 6.0 yr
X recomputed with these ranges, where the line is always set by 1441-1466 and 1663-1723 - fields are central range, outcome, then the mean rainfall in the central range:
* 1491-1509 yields -1.2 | 377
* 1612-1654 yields 0.6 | 320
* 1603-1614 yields 0.7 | 310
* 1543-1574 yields -0.4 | 346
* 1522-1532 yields 0.1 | 343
